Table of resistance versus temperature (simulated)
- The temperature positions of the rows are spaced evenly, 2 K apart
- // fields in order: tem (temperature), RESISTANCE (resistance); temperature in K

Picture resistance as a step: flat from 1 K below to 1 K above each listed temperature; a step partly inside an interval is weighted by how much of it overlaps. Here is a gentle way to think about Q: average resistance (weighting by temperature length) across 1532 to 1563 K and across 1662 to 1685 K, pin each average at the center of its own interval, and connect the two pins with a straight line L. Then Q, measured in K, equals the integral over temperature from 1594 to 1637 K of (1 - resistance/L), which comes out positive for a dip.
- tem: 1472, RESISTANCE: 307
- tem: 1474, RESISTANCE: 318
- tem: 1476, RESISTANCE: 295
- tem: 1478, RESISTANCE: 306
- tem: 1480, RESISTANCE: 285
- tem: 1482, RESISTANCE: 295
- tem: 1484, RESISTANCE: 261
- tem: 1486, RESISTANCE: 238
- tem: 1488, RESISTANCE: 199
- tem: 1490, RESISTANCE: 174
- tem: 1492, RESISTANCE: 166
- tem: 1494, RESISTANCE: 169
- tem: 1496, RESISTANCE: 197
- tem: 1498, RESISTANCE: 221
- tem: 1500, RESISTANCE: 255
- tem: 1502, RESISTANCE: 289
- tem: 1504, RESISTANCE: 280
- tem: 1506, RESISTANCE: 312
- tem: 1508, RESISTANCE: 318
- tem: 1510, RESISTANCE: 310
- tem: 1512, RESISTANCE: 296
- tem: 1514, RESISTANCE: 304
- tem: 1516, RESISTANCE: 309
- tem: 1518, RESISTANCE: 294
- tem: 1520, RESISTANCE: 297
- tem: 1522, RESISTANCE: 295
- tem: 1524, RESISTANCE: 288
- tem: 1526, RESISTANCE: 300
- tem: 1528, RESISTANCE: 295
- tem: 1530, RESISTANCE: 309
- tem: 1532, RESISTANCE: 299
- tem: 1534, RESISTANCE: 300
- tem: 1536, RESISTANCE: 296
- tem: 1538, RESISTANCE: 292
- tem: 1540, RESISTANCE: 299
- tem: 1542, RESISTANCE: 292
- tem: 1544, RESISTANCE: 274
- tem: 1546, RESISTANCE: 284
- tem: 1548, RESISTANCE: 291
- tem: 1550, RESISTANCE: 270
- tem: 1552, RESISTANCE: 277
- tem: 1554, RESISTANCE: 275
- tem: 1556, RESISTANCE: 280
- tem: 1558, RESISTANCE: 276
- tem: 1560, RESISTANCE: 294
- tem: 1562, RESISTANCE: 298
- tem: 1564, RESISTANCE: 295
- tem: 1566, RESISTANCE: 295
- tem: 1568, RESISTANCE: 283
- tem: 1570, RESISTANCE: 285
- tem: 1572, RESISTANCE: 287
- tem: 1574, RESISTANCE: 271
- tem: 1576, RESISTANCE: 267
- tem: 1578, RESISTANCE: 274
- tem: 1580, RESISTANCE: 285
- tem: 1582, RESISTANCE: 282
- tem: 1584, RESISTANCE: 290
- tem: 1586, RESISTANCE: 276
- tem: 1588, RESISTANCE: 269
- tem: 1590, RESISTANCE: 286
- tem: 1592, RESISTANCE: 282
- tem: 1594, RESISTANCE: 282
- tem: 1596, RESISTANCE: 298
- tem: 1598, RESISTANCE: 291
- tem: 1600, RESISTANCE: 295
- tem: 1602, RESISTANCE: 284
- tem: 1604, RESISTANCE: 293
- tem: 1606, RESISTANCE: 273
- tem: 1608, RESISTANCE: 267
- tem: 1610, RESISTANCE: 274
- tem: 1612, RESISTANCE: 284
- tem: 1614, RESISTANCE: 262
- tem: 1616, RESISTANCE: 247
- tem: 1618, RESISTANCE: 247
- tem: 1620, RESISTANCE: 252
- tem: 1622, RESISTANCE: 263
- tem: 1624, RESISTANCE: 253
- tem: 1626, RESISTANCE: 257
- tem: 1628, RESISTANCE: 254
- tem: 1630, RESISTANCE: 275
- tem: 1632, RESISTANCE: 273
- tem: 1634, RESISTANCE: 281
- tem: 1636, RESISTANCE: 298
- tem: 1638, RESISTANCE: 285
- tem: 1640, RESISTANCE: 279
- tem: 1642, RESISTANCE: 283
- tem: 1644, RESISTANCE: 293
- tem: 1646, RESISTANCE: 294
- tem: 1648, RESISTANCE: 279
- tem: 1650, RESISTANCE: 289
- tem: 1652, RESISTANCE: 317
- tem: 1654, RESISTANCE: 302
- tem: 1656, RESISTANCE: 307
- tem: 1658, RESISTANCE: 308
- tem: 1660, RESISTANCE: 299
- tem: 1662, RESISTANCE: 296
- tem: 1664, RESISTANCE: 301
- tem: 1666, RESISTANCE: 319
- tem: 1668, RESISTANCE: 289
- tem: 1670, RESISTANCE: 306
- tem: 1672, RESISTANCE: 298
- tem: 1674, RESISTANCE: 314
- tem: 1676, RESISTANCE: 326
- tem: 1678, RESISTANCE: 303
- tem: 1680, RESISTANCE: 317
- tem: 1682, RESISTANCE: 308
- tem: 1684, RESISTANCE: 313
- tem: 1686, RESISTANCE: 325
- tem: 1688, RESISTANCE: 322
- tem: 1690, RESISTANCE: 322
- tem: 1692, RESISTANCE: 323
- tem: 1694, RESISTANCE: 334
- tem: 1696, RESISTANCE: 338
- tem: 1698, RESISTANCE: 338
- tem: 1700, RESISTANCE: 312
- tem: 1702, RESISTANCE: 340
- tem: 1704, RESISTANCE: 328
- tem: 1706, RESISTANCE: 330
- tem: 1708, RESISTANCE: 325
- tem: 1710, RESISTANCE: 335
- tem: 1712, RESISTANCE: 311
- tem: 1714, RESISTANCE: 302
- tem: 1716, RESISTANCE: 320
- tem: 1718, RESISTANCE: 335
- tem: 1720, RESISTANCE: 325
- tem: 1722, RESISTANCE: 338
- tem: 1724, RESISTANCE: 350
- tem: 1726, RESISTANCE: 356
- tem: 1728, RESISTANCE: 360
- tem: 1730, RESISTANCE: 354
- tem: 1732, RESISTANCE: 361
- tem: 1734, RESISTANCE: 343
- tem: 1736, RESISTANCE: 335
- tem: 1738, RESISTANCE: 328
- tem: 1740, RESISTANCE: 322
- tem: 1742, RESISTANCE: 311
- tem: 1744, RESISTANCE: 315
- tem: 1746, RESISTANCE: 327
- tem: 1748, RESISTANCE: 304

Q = 3.7 K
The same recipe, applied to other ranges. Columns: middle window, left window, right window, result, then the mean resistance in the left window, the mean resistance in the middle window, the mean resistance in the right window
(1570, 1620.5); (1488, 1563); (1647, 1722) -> 2.8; 277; 277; 315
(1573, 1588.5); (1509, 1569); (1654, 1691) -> 1.1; 292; 277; 309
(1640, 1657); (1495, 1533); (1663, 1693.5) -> 0.8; 288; 295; 313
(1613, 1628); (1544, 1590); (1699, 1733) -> 2.3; 282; 254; 334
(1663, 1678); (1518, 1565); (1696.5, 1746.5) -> 0.6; 290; 307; 332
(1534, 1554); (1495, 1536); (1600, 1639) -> -0.2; 289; 286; 270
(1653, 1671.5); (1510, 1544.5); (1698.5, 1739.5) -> 1.2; 297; 303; 334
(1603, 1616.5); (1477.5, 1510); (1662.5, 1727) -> 0.9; 249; 272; 322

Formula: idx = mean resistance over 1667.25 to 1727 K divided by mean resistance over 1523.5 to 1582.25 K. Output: 1.12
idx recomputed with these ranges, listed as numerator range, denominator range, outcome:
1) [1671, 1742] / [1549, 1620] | 1.17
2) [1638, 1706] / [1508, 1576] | 1.06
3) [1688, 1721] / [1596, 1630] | 1.21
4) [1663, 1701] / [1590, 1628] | 1.16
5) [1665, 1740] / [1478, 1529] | 1.22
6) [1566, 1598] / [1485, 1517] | 1.12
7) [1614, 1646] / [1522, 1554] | 0.93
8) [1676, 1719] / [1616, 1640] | 1.21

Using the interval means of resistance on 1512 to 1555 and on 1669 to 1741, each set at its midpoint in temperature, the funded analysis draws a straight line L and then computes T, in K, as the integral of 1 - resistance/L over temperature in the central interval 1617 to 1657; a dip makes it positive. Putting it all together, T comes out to 4.4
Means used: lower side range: 292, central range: 279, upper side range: 328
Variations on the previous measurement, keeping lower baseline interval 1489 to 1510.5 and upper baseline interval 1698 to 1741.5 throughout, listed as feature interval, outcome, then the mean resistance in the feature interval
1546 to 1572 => -1.7 K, 285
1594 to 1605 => -0.3 K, 291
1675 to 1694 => 0.0 K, 319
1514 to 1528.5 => -2.6 K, 297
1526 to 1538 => -2.0 K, 299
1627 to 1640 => 0.9 K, 278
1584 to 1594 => 0.0 K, 280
